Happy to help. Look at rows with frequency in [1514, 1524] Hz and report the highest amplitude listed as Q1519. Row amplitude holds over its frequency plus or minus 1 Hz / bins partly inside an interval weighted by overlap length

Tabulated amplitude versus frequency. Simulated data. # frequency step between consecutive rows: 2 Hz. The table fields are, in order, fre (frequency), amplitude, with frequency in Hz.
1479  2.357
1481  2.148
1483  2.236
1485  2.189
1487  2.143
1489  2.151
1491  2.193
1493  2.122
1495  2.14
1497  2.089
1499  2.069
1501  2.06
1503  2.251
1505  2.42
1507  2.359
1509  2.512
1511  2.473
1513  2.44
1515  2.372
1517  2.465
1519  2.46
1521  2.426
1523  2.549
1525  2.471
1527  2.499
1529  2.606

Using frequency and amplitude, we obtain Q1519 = 2.549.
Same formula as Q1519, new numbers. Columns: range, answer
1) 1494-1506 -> 2.42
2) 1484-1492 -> 2.193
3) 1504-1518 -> 2.512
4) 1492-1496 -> 2.14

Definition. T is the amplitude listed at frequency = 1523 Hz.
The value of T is 2.549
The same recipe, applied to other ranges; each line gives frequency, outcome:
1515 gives 2.372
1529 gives 2.606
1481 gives 2.148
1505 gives 2.42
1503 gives 2.251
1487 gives 2.143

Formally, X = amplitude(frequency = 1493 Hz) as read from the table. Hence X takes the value 2.122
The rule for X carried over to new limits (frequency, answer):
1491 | 2.193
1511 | 2.473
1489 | 2.151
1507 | 2.359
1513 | 2.44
